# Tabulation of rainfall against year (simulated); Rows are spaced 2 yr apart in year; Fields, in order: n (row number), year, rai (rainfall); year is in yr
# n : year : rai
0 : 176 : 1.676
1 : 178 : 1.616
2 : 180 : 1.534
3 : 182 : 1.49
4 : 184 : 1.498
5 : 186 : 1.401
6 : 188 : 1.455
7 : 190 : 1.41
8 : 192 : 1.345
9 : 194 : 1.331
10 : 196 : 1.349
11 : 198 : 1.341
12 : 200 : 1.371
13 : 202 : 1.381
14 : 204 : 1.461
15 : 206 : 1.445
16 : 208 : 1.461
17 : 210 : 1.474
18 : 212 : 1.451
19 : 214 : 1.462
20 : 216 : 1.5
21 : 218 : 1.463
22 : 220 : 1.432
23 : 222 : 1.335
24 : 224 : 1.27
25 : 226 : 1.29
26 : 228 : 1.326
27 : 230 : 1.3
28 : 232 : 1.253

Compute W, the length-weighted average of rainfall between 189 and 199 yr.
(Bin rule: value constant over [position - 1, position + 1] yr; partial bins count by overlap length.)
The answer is 1.36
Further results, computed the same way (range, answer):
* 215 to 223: 1.43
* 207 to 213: 1.46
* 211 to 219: 1.47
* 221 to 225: 1.3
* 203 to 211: 1.46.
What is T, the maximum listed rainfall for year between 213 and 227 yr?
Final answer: 1.5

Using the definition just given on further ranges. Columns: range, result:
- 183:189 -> 1.498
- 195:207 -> 1.461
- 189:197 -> 1.41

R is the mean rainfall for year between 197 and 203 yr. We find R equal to 1.36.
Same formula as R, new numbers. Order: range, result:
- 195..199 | 1.34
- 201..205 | 1.42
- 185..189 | 1.43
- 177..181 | 1.58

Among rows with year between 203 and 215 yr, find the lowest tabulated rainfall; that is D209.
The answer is 1.445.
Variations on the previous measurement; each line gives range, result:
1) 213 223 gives 1.335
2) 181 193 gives 1.345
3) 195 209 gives 1.341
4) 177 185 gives 1.49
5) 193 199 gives 1.331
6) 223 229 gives 1.27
